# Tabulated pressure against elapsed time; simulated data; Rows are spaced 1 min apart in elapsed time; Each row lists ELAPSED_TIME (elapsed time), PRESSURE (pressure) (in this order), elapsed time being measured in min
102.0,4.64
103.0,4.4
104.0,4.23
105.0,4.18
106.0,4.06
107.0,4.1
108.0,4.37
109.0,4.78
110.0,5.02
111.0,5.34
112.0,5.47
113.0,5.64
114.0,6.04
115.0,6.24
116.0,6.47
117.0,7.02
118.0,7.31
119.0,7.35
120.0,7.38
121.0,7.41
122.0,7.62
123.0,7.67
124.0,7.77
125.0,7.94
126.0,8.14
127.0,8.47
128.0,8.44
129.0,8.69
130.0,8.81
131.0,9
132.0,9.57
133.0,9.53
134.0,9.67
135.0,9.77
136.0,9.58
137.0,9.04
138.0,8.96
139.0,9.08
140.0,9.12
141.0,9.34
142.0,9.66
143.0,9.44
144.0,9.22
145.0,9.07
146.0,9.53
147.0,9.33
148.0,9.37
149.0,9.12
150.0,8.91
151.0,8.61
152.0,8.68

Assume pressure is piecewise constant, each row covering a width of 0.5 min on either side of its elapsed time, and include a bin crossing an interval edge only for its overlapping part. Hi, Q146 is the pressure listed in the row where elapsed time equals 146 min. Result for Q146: 9.53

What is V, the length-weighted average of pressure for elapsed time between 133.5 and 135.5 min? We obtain 9.72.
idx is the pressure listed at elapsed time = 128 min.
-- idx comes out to 8.44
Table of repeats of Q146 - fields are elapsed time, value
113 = 5.64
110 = 5.02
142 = 9.66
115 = 6.24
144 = 9.22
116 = 6.47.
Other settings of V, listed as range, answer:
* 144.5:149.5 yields 9.28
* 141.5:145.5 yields 9.35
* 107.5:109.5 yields 4.58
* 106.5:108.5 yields 4.23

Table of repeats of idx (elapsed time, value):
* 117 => 7.02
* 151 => 8.61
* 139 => 9.08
